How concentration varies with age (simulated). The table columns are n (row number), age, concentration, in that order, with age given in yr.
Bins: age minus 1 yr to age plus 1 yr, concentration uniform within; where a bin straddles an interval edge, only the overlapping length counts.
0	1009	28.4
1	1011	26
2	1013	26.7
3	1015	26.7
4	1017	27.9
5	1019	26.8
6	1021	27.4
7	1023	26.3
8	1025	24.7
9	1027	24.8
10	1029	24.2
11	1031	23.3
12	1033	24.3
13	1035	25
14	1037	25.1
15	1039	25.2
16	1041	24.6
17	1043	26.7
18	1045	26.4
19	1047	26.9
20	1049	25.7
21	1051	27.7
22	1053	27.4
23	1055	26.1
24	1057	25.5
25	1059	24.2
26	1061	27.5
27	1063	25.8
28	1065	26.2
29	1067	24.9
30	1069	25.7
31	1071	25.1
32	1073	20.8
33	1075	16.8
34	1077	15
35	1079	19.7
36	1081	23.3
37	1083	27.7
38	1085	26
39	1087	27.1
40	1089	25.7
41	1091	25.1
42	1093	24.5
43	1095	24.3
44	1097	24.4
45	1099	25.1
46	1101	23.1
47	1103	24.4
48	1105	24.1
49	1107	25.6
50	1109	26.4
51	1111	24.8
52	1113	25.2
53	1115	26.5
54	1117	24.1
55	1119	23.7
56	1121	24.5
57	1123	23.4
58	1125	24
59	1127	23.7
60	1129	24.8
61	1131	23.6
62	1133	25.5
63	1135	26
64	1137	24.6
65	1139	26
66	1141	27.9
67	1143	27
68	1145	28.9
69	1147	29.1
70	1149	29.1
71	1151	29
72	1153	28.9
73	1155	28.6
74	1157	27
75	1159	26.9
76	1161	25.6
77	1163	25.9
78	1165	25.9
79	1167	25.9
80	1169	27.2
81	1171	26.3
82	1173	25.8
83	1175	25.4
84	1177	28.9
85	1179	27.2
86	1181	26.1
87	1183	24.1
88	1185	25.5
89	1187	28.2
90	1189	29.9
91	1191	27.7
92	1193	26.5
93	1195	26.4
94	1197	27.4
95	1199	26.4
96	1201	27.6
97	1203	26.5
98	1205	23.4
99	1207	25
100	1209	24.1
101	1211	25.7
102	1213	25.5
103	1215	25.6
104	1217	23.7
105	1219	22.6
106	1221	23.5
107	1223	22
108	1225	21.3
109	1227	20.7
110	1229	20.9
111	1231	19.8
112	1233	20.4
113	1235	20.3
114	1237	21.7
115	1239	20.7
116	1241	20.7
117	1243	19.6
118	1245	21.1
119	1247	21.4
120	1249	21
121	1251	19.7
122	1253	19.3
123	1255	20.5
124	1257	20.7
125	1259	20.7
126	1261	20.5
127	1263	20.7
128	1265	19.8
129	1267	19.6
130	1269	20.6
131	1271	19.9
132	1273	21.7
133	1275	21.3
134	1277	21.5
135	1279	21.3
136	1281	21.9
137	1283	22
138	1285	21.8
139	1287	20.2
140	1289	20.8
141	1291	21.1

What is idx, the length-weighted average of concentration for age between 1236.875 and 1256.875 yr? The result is 20.5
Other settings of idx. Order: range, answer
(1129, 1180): 26.8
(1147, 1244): 25.1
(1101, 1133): 24.6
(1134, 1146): 26.7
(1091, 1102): 24.4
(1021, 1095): 24.8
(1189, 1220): 25.7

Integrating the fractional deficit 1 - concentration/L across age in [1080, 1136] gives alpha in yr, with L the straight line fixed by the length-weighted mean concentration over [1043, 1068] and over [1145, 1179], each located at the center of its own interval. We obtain 3.9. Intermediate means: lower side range 26.2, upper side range 27.3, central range 24.9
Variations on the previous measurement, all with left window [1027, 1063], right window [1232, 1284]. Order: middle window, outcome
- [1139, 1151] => -2.5 yr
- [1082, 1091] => -0.7 yr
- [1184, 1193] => -2.2 yr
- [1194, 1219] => -4.1 yr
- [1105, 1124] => -0.7 yr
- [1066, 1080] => 2.2 yr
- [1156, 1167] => -1.6 yr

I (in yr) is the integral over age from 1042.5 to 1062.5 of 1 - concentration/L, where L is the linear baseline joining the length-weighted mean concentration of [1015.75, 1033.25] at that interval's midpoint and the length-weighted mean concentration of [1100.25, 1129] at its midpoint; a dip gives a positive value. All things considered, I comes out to -0.88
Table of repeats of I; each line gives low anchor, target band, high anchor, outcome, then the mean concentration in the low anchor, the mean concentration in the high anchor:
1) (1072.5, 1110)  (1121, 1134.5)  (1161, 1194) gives 0.4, 23.7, 26.6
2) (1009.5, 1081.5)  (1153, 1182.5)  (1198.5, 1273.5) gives -4.7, 24.9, 21.9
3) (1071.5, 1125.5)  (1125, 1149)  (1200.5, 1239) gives -2.5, 23.9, 23.1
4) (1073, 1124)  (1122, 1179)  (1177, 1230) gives -4.4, 24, 25.2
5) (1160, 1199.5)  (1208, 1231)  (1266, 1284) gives 1.2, 26.6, 21.1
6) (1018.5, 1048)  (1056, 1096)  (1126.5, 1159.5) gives 3.0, 25.4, 26.9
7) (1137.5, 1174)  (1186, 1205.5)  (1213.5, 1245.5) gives -2.3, 27.2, 21.6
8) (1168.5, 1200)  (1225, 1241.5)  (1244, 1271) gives 1.3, 26.8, 20.4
